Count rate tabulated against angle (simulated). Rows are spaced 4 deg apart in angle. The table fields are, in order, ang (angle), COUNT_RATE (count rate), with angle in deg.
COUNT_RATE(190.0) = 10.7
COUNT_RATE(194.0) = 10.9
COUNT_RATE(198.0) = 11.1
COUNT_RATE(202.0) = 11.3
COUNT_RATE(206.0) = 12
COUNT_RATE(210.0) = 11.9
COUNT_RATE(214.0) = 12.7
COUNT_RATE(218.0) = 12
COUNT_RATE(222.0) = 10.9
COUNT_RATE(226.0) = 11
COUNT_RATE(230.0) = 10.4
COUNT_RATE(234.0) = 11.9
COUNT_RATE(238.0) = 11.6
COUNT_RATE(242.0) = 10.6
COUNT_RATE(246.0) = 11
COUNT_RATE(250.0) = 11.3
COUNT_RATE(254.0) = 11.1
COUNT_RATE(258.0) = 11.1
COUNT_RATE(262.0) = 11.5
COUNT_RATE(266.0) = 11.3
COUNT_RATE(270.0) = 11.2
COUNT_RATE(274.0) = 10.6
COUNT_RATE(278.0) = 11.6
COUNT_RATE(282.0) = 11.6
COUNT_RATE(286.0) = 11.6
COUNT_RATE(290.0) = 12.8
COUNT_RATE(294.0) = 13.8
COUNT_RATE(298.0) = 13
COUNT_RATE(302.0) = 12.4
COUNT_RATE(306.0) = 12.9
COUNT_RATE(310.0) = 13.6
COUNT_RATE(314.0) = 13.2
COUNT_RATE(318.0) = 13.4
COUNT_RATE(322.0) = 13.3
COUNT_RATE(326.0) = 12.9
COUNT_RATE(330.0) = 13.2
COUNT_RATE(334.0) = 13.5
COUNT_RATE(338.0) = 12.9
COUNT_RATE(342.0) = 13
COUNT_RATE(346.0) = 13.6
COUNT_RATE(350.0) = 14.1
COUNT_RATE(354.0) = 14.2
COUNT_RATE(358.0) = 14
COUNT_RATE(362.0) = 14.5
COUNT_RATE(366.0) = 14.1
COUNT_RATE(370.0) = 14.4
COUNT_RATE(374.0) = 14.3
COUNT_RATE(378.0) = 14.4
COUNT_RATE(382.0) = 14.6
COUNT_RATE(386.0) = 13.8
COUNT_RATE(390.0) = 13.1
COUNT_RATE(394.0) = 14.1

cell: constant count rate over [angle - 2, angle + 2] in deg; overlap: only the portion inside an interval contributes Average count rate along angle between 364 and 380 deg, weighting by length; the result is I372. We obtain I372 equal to 14.3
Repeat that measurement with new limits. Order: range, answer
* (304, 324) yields 13.3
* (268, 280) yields 11.1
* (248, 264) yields 11.2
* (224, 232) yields 10.7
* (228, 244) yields 11.1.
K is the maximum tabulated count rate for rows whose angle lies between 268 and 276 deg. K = 11.2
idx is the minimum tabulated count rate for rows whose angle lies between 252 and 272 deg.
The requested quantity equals 11.1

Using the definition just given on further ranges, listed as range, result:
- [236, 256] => 10.6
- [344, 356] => 13.6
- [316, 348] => 12.9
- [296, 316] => 12.4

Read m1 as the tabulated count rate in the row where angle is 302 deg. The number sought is 12.4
